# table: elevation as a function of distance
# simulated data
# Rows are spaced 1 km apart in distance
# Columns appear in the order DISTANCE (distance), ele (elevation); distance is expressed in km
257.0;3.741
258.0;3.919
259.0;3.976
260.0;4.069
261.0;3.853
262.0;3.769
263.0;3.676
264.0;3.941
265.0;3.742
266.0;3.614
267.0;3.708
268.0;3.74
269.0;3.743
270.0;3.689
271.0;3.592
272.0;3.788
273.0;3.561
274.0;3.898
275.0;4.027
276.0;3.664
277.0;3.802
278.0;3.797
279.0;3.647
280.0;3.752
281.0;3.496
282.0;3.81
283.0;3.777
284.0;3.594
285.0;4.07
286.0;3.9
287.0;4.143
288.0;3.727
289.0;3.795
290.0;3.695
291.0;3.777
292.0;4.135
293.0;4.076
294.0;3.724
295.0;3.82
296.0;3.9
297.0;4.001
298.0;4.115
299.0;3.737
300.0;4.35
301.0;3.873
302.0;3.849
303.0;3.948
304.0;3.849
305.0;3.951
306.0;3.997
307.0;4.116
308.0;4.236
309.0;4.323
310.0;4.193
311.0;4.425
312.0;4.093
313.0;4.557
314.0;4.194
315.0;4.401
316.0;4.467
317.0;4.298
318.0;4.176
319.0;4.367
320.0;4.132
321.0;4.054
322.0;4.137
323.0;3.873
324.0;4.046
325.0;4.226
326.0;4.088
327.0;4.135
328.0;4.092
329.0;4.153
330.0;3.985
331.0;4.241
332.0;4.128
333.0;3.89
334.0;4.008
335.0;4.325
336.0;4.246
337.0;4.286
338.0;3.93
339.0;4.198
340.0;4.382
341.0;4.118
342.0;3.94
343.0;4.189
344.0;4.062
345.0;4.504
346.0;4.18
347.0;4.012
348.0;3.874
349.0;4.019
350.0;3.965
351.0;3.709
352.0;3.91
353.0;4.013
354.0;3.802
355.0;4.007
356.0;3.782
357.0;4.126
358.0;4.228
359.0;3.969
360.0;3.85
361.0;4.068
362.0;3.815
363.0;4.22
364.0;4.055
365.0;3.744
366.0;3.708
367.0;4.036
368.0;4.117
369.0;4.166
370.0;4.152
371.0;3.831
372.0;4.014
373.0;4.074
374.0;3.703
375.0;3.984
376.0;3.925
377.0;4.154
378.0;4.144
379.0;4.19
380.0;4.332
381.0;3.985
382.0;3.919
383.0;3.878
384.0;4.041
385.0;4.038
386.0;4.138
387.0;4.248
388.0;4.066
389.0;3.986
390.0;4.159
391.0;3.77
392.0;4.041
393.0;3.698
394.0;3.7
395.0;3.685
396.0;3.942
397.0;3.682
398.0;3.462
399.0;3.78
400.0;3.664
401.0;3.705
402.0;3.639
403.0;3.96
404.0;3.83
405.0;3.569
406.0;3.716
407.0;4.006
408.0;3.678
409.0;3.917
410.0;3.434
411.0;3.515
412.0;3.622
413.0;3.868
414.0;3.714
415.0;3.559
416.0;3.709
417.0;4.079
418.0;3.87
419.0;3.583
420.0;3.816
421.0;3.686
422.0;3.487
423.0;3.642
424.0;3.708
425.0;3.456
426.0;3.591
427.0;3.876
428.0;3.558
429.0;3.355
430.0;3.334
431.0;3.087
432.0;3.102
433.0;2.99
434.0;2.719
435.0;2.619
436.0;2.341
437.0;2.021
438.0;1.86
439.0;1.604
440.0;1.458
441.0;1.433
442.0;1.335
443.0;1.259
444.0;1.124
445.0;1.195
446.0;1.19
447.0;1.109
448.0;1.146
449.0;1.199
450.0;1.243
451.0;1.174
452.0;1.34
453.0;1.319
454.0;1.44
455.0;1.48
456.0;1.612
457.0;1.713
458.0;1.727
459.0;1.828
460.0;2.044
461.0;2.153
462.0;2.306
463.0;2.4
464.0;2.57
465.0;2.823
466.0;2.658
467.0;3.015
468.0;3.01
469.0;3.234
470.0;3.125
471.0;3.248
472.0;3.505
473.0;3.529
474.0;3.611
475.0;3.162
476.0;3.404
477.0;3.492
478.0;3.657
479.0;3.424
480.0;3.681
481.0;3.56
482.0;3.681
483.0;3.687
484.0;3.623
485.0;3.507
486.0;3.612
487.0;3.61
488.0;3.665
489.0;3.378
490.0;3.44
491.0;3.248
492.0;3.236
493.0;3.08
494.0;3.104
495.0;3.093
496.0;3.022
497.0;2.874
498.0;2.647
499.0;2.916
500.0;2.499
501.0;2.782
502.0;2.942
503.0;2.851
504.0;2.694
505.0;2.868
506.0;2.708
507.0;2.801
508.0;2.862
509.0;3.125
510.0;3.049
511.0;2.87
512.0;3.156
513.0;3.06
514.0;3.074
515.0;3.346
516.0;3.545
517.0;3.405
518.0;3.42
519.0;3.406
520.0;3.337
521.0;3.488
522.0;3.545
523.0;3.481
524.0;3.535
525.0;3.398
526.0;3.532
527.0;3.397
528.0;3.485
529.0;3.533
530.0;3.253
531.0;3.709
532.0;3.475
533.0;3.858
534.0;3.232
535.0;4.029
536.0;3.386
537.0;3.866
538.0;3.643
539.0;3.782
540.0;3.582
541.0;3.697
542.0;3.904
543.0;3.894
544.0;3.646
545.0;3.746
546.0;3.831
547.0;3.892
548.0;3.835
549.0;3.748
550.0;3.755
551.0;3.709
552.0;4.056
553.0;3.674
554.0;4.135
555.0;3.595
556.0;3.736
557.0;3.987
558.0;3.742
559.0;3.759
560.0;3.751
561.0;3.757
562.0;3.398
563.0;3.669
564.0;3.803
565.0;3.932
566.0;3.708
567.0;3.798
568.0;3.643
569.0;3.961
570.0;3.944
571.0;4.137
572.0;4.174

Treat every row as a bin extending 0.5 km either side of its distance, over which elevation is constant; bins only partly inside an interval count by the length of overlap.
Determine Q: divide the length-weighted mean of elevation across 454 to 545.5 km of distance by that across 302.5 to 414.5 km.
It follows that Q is 0.79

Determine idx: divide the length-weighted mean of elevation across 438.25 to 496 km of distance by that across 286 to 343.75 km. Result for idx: 0.6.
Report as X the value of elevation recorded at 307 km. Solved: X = 4.116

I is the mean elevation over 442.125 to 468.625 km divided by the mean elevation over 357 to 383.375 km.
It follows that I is 0.44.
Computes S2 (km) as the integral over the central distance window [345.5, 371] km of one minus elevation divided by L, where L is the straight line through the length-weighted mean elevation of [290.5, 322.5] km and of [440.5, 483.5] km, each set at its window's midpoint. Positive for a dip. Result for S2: -3.4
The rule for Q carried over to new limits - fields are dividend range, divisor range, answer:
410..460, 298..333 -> 0.61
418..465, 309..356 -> 0.55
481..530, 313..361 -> 0.79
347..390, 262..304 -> 1.05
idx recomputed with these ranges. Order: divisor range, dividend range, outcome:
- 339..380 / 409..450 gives 0.69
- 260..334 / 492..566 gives 0.87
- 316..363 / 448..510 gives 0.68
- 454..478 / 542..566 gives 1.42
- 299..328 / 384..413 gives 0.92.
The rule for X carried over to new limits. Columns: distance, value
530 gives 3.253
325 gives 4.226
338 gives 3.93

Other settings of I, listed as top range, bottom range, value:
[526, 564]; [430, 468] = 1.93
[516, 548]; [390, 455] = 1.22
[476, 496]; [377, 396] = 0.86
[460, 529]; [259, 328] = 0.80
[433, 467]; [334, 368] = 0.44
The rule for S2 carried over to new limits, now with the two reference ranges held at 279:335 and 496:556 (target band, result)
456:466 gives 3.9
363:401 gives -1.3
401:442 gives 4.7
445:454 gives 6.0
